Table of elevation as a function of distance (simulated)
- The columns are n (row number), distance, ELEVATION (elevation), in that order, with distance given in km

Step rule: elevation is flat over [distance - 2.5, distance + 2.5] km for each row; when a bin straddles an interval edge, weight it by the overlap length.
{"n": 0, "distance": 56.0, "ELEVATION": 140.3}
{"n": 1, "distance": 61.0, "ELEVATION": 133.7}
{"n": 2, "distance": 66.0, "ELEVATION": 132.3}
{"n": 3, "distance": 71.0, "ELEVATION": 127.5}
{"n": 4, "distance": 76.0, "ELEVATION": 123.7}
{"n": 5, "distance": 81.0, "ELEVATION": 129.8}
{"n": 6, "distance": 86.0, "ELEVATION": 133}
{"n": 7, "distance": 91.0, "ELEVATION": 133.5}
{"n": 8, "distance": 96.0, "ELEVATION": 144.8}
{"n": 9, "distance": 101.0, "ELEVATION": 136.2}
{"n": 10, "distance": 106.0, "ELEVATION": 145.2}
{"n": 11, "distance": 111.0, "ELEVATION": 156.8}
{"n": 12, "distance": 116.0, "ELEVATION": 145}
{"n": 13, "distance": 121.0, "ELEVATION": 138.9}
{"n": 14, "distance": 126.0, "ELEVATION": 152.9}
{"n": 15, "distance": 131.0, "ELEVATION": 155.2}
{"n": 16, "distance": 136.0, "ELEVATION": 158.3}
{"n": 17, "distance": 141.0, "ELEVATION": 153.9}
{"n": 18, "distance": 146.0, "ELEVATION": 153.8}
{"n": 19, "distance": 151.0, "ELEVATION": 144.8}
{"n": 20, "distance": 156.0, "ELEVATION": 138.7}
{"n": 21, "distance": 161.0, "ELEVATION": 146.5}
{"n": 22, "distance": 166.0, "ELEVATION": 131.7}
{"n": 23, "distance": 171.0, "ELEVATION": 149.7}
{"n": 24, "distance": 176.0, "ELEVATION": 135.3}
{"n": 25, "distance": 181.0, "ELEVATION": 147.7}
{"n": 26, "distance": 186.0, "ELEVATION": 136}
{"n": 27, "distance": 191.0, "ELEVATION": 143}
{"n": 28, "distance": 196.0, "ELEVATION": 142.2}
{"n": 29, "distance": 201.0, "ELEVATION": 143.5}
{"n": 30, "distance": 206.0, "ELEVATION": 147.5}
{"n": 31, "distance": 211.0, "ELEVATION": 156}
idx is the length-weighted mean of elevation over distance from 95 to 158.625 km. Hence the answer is 148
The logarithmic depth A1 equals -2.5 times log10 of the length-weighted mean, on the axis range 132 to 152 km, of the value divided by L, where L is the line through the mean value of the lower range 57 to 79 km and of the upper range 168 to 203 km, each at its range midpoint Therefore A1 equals -0.12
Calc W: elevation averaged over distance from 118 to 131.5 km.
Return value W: 148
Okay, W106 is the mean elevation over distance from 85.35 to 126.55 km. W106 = 143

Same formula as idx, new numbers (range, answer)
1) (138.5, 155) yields 150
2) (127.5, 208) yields 146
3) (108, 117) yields 152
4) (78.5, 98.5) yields 135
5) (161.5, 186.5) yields 141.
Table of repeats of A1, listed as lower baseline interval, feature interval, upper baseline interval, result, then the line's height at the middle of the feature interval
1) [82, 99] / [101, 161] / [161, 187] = -0.08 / 139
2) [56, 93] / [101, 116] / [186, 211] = -0.10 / 135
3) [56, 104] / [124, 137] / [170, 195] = -0.13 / 138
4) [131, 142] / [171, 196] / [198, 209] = 0.05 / 149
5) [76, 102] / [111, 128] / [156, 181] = -0.08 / 137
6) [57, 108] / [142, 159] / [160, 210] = -0.05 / 140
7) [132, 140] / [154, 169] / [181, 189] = 0.07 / 148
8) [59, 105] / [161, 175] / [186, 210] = 0.00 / 141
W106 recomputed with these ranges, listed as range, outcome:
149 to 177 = 141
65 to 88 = 129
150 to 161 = 142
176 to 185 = 142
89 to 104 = 139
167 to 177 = 142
